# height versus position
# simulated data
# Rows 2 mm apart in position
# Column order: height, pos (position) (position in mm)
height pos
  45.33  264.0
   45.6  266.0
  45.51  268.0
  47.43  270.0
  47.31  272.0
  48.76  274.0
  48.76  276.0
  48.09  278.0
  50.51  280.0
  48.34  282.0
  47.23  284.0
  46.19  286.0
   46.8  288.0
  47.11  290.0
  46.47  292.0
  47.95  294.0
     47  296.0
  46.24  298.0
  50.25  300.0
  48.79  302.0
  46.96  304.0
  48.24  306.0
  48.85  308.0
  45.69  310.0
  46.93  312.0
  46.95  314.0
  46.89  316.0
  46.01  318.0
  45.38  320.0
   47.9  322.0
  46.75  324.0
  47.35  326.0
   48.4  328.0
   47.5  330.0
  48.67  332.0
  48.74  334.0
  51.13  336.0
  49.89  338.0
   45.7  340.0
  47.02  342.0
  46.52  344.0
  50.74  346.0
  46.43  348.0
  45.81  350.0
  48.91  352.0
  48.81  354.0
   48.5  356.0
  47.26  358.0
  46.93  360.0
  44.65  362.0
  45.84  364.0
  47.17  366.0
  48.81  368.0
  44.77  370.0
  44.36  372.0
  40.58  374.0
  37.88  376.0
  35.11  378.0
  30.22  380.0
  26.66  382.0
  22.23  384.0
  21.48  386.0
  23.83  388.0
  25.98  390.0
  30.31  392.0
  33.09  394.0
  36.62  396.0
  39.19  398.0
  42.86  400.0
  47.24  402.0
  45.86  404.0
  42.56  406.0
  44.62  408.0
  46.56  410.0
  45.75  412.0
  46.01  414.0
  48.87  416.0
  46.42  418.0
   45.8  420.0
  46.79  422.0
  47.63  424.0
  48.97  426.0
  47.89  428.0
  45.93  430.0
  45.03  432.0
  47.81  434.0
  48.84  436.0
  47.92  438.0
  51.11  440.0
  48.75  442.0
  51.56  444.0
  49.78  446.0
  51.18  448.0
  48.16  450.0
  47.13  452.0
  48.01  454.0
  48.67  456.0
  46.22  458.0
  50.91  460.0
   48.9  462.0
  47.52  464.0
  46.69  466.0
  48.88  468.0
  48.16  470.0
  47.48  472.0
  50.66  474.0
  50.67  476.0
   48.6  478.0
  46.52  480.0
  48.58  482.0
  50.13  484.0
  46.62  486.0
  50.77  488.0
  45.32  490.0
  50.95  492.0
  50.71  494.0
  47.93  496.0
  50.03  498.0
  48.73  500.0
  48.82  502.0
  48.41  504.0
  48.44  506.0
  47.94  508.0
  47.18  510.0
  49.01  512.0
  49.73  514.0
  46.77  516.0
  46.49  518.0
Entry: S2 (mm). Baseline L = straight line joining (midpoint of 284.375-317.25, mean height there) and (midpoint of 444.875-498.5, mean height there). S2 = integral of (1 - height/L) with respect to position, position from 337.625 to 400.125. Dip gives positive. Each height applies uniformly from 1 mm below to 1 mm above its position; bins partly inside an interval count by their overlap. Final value 9.8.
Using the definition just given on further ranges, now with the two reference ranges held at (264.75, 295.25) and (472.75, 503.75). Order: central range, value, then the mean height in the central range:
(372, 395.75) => 8.7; 30.6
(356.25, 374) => 0.8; 46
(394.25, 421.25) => 2.3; 44.2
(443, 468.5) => 0.0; 48.7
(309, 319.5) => 0.3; 46.4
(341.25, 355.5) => 0.0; 47.8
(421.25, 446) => 0.2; 48.3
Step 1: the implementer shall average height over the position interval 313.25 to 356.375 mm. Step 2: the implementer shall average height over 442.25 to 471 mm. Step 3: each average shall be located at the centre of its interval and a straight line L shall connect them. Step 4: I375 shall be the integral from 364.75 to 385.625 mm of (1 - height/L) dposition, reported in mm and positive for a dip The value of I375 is 4.6 mm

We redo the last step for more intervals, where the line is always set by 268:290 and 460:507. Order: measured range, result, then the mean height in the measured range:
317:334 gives 0.2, 47.3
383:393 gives 4.9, 24.8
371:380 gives 1.8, 38.5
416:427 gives 0.3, 47.3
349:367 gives 0.4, 47.1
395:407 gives 1.5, 42.4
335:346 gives -0.1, 48.3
